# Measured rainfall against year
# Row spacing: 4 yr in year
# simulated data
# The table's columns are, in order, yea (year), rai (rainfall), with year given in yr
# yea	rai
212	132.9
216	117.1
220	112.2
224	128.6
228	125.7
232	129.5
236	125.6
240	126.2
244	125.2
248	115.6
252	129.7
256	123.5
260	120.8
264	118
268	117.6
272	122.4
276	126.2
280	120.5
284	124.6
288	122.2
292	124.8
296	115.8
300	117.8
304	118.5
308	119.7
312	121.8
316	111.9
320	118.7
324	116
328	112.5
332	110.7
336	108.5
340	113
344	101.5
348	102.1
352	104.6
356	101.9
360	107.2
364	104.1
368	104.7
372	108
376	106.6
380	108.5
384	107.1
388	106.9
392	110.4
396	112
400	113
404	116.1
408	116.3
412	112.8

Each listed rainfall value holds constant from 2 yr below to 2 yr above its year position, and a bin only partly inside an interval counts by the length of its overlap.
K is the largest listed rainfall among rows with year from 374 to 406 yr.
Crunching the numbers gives 116.1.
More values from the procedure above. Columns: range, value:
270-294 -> 126.2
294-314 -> 121.8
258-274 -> 122.4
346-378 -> 108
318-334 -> 118.7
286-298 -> 124.8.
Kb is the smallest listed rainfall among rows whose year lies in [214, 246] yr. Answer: 112.2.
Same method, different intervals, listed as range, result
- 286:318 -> 111.9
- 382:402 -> 106.9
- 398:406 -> 113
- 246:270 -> 115.6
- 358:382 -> 104.1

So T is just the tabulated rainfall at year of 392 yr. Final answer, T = 110.4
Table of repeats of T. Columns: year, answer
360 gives 107.2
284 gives 124.6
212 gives 132.9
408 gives 116.3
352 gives 104.6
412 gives 112.8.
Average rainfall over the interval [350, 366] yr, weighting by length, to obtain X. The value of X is 104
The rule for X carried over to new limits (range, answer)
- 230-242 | 127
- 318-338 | 113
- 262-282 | 121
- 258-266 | 119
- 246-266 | 122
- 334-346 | 108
